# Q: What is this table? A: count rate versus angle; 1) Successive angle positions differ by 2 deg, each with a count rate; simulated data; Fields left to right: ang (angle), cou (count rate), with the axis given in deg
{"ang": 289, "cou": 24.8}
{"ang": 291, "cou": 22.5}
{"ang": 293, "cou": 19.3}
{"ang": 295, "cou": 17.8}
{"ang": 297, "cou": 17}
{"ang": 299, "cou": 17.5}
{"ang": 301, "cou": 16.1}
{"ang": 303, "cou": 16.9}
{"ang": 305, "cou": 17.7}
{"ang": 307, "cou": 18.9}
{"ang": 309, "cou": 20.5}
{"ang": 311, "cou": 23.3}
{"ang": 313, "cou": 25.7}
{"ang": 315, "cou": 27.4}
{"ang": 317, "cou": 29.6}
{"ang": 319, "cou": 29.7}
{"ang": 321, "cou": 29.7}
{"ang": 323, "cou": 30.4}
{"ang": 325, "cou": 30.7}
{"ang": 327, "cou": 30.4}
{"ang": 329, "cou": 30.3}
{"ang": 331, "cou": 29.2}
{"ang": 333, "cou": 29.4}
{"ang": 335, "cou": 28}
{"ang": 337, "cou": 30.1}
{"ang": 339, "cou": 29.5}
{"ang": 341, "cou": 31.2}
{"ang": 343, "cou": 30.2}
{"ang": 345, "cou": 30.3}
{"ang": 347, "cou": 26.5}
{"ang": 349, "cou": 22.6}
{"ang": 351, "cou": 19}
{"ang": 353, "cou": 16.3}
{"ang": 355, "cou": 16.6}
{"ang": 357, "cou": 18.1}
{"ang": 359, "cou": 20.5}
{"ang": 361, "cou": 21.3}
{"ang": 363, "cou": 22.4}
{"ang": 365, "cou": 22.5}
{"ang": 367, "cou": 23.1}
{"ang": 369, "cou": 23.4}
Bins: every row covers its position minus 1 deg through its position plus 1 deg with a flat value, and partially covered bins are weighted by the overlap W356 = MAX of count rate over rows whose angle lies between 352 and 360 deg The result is 20.5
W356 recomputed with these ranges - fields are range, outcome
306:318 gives 29.6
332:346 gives 31.2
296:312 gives 23.3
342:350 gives 30.3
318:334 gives 30.7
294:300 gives 17.8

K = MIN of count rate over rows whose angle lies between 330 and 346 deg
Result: 28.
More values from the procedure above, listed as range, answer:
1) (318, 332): 29.2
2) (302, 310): 16.9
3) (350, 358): 16.3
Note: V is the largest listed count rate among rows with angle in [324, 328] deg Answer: 30.7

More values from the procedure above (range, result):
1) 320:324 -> 30.4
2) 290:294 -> 22.5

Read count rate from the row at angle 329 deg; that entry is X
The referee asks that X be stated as 30.3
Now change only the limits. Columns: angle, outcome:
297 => 17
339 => 29.5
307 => 18.9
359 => 20.5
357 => 18.1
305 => 17.7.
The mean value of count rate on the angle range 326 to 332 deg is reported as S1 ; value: 30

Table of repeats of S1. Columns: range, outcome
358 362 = 20.9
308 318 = 25.3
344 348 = 28.4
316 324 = 29.8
